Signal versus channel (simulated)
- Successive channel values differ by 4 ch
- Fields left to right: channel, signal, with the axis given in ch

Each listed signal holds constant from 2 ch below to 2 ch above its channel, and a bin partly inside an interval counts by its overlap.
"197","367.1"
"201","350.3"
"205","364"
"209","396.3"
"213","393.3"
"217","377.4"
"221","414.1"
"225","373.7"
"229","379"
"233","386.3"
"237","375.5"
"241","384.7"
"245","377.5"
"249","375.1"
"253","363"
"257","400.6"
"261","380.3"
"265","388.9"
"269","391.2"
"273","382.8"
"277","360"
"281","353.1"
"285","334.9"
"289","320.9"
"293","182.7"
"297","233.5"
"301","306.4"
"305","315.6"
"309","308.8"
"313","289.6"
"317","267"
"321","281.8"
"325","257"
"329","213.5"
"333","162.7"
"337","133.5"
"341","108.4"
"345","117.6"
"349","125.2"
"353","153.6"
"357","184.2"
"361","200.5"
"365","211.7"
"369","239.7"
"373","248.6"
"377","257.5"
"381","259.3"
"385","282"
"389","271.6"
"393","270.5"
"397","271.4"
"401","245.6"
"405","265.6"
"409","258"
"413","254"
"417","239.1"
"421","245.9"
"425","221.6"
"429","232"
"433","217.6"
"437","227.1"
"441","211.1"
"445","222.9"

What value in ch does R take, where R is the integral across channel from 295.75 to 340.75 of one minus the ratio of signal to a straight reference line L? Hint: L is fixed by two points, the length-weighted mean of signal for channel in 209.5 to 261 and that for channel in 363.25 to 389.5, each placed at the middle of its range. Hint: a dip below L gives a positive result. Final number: 9.0 ch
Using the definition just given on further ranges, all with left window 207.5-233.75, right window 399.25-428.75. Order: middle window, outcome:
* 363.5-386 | 2.08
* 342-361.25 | 9.35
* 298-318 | 1.76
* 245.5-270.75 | -1.54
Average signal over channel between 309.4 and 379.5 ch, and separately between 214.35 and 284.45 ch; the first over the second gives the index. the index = 0.5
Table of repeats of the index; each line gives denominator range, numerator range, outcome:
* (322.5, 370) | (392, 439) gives 1.40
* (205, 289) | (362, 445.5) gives 0.65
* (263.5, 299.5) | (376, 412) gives 0.81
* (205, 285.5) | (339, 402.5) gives 0.57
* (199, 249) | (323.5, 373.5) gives 0.47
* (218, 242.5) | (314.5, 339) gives 0.57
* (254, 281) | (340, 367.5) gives 0.42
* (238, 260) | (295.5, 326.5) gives 0.75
